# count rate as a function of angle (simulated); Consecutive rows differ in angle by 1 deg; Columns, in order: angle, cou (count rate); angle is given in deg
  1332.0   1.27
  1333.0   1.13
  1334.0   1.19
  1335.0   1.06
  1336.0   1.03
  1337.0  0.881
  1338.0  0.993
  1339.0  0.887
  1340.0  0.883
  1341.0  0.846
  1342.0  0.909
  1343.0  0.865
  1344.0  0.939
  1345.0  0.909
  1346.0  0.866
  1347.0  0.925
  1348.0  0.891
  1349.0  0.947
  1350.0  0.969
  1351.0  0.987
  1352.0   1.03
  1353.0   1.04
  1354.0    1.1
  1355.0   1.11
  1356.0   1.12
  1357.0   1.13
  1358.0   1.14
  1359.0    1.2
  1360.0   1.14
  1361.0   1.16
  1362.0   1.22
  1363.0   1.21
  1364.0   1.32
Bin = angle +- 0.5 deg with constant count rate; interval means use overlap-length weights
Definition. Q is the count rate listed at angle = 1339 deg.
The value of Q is 0.887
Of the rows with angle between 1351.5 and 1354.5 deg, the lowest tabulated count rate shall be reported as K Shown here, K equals 1.03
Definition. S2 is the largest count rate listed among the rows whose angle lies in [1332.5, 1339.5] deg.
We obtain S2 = 1.19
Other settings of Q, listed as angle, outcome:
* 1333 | 1.13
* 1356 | 1.12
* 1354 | 1.1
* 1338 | 0.993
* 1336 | 1.03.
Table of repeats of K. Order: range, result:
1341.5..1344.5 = 0.865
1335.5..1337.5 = 0.881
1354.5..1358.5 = 1.11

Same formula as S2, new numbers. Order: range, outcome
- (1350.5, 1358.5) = 1.14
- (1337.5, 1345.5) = 0.993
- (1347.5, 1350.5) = 0.969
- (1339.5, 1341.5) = 0.883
